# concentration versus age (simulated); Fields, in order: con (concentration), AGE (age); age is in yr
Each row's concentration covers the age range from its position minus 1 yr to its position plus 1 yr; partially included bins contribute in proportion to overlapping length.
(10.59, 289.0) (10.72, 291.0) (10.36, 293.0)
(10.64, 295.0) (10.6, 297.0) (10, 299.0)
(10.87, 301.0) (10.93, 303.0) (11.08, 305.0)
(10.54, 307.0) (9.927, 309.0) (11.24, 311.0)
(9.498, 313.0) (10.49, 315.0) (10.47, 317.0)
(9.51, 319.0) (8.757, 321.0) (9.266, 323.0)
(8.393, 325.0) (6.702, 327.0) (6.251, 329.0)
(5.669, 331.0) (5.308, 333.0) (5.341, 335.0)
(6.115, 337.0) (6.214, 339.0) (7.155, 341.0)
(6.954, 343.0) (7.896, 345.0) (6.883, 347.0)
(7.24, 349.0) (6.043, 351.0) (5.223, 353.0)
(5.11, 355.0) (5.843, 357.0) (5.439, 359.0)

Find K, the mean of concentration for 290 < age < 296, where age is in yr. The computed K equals 10.6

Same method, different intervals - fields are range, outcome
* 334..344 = 6.36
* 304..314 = 10.5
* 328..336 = 5.64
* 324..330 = 7.12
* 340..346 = 7.33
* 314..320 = 10.2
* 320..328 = 8.28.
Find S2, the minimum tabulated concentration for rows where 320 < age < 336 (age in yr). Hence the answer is 5.308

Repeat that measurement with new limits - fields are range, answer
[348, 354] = 5.223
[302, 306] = 10.93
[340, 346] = 6.954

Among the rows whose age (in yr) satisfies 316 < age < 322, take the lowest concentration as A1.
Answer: 8.757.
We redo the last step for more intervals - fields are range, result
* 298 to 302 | 10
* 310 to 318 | 9.498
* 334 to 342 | 5.341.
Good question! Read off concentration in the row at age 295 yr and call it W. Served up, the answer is 10.64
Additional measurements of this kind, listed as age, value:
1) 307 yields 10.54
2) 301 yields 10.87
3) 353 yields 5.223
